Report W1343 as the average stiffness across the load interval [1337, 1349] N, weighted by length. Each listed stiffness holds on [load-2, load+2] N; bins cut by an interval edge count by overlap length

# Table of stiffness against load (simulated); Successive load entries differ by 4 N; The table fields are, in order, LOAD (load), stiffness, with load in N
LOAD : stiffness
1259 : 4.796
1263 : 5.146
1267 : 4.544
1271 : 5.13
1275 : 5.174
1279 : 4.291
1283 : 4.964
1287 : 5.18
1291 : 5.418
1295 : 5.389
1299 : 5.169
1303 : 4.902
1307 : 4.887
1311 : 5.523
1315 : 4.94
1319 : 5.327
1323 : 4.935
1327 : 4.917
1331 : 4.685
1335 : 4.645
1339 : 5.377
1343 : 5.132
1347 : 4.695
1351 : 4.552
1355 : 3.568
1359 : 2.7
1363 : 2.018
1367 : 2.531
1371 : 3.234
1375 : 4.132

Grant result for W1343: 5.07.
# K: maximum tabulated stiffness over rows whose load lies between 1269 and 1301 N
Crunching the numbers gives 5.418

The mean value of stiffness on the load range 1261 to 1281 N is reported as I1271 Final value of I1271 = 4.86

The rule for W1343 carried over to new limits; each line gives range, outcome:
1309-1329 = 5.13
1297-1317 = 5.08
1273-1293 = 5.01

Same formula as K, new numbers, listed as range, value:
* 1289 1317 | 5.523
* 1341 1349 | 5.132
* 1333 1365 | 5.377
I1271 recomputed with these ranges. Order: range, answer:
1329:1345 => 4.96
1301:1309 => 4.89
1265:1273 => 4.84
